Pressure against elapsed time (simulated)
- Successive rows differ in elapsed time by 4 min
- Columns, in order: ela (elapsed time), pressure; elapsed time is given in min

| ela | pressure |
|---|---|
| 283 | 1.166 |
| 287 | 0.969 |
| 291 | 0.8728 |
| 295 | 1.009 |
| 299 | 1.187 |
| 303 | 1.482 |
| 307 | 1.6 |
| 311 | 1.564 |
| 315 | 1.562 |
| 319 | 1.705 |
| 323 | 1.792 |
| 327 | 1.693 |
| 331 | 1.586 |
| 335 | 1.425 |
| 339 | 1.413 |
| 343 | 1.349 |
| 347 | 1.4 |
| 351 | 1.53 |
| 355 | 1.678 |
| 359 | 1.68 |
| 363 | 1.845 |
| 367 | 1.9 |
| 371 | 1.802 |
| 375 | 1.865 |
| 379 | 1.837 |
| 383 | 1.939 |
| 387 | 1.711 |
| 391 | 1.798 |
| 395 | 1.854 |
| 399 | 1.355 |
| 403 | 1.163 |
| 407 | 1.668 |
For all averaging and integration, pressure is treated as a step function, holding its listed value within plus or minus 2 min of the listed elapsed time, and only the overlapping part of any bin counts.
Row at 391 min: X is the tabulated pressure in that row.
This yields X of 1.798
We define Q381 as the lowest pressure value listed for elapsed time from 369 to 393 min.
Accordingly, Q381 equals 1.711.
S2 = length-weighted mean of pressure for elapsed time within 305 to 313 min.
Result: 1.58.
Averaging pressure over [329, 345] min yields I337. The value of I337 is 1.44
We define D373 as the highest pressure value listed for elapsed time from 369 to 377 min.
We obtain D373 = 1.865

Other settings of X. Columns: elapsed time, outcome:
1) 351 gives 1.53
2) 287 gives 0.969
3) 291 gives 0.8728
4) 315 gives 1.562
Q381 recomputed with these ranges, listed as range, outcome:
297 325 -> 1.187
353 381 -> 1.678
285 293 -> 0.8728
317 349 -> 1.349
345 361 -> 1.4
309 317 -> 1.562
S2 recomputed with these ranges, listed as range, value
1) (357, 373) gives 1.81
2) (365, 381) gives 1.85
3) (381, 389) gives 1.83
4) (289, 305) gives 1.14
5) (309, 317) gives 1.56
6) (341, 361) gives 1.53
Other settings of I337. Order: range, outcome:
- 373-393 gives 1.83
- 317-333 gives 1.69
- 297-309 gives 1.42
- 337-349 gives 1.39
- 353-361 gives 1.68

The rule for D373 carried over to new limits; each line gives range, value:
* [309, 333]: 1.792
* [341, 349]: 1.4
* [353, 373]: 1.9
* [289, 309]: 1.6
